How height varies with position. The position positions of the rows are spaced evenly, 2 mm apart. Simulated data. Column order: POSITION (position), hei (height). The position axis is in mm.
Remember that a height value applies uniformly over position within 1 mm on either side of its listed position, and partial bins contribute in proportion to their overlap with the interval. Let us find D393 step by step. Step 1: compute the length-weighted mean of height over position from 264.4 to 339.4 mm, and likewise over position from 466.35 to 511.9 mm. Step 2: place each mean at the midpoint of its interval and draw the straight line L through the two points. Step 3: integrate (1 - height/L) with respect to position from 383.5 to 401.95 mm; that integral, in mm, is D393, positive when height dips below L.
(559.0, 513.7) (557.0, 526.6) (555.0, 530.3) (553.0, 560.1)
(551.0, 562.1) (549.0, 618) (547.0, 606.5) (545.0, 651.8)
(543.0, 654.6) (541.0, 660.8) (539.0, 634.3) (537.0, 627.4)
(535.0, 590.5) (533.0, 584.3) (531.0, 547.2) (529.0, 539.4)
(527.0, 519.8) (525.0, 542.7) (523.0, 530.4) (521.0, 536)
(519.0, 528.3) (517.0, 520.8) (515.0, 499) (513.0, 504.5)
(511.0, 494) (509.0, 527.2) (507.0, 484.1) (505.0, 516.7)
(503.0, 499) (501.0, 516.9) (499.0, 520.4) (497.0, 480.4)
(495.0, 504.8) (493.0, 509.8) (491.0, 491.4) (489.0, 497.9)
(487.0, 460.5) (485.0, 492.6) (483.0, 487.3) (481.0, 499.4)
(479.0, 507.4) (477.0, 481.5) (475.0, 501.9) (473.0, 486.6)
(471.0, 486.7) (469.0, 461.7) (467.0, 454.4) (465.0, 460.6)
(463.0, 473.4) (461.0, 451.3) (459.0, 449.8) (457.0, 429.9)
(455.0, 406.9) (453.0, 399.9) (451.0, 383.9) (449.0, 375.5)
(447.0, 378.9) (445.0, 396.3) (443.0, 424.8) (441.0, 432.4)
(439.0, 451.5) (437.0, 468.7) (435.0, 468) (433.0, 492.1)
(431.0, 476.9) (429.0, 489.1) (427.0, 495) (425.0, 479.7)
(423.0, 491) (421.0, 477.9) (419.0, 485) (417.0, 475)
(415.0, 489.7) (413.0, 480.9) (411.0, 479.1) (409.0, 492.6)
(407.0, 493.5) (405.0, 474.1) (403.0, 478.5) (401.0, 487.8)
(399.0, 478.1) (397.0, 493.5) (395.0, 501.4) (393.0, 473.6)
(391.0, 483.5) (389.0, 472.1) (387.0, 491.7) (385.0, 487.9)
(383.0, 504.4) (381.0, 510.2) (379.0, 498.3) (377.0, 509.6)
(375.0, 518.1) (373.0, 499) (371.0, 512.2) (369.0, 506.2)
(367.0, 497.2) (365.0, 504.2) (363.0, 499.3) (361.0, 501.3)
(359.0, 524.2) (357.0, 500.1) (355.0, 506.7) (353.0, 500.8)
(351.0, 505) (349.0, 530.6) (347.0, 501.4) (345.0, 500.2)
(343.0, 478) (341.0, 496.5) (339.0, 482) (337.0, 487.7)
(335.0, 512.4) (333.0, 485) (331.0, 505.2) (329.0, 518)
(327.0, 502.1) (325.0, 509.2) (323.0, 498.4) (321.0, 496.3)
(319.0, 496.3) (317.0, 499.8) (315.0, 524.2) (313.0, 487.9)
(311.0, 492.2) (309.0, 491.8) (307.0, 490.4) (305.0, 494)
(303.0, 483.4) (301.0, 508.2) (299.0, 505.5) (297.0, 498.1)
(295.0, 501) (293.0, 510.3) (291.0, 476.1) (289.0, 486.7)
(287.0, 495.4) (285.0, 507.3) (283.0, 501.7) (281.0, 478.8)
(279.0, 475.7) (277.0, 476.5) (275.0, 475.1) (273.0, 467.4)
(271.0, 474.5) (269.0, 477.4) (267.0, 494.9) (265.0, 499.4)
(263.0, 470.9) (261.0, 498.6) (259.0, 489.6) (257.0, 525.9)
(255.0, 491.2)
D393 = 0.3 mm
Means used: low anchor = 494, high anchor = 494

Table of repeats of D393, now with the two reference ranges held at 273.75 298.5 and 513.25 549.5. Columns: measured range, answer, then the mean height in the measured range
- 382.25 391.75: 0.7 mm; 488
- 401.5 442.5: 4.5 mm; 478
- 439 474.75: 7.5 mm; 435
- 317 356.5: 0.6 mm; 501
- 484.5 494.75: 1.3 mm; 491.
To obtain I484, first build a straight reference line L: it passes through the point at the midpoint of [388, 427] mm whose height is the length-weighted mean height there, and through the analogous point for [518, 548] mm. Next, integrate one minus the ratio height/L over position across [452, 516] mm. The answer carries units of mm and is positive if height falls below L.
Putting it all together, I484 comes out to 7.3 mm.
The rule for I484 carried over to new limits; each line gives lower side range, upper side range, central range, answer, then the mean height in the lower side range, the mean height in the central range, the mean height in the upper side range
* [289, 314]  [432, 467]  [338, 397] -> -4.2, 495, 500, 433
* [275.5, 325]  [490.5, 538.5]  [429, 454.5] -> 4.2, 495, 431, 527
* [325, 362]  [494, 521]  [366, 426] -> 1.6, 502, 491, 508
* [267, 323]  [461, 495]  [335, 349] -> -0.2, 492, 495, 484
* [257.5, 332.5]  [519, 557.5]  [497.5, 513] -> 1.7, 494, 507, 579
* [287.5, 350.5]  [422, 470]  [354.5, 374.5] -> -1.1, 498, 505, 445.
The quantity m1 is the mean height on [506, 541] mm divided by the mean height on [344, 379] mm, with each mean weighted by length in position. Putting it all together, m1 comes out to 1.08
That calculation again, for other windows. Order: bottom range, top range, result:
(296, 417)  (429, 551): 1.01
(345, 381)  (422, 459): 0.87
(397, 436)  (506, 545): 1.15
